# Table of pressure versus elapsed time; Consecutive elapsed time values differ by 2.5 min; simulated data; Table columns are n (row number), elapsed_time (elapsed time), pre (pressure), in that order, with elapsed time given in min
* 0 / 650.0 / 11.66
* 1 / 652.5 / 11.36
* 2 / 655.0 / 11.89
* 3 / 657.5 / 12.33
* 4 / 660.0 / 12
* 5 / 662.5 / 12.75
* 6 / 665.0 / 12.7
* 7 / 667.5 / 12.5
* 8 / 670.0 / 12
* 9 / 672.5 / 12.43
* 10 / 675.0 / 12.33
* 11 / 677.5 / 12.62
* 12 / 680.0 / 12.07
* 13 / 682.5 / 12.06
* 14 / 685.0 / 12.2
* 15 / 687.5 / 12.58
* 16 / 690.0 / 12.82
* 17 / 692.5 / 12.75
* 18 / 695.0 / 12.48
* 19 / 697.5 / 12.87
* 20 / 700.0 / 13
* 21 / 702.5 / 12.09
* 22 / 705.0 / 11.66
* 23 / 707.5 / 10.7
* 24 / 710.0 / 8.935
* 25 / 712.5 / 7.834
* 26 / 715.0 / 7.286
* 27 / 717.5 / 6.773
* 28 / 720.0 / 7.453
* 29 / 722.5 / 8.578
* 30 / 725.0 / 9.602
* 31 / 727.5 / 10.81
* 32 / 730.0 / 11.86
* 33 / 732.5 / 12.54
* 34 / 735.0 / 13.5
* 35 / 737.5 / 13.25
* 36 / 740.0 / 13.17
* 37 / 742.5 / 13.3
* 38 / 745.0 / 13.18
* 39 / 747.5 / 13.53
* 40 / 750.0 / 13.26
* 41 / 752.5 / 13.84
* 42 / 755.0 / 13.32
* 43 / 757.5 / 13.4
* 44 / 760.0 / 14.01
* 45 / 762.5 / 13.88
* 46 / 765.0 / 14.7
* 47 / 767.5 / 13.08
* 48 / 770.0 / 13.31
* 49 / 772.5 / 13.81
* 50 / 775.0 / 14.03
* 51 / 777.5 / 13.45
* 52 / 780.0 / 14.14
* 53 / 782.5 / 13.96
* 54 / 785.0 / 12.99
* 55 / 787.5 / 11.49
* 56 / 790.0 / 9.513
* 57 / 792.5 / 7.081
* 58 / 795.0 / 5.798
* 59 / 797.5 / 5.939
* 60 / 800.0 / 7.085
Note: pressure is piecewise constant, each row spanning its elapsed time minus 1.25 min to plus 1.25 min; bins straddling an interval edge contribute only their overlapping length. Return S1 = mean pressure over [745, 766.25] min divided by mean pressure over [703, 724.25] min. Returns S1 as 1.6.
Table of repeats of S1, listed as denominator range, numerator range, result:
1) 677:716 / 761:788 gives 1.18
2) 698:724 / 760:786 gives 1.44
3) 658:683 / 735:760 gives 1.08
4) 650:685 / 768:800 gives 0.91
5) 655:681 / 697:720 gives 0.80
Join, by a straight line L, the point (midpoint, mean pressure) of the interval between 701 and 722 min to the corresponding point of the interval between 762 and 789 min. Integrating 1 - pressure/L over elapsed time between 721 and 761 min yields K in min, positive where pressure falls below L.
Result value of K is -4.92 min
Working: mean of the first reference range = 9.12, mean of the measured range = 12.5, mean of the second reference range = 13.5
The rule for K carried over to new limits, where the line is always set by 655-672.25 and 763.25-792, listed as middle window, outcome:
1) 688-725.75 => 6.61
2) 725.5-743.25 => 0.36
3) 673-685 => 0.16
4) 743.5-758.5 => -0.68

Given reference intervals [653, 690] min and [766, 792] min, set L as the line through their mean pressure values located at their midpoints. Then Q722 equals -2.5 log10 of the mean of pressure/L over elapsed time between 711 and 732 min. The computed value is 0.37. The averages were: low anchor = 12.3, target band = 8.91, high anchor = 12.8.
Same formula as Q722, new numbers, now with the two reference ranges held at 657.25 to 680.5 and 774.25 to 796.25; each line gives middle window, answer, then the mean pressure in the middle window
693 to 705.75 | -0.03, 12.5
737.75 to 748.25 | -0.14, 13.3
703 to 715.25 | 0.24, 9.62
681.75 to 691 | -0.02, 12.4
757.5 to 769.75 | -0.20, 13.8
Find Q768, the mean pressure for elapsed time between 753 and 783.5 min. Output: 13.8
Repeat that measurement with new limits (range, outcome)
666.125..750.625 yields 11.6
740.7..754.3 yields 13.4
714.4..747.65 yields 11.1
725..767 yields 13.1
